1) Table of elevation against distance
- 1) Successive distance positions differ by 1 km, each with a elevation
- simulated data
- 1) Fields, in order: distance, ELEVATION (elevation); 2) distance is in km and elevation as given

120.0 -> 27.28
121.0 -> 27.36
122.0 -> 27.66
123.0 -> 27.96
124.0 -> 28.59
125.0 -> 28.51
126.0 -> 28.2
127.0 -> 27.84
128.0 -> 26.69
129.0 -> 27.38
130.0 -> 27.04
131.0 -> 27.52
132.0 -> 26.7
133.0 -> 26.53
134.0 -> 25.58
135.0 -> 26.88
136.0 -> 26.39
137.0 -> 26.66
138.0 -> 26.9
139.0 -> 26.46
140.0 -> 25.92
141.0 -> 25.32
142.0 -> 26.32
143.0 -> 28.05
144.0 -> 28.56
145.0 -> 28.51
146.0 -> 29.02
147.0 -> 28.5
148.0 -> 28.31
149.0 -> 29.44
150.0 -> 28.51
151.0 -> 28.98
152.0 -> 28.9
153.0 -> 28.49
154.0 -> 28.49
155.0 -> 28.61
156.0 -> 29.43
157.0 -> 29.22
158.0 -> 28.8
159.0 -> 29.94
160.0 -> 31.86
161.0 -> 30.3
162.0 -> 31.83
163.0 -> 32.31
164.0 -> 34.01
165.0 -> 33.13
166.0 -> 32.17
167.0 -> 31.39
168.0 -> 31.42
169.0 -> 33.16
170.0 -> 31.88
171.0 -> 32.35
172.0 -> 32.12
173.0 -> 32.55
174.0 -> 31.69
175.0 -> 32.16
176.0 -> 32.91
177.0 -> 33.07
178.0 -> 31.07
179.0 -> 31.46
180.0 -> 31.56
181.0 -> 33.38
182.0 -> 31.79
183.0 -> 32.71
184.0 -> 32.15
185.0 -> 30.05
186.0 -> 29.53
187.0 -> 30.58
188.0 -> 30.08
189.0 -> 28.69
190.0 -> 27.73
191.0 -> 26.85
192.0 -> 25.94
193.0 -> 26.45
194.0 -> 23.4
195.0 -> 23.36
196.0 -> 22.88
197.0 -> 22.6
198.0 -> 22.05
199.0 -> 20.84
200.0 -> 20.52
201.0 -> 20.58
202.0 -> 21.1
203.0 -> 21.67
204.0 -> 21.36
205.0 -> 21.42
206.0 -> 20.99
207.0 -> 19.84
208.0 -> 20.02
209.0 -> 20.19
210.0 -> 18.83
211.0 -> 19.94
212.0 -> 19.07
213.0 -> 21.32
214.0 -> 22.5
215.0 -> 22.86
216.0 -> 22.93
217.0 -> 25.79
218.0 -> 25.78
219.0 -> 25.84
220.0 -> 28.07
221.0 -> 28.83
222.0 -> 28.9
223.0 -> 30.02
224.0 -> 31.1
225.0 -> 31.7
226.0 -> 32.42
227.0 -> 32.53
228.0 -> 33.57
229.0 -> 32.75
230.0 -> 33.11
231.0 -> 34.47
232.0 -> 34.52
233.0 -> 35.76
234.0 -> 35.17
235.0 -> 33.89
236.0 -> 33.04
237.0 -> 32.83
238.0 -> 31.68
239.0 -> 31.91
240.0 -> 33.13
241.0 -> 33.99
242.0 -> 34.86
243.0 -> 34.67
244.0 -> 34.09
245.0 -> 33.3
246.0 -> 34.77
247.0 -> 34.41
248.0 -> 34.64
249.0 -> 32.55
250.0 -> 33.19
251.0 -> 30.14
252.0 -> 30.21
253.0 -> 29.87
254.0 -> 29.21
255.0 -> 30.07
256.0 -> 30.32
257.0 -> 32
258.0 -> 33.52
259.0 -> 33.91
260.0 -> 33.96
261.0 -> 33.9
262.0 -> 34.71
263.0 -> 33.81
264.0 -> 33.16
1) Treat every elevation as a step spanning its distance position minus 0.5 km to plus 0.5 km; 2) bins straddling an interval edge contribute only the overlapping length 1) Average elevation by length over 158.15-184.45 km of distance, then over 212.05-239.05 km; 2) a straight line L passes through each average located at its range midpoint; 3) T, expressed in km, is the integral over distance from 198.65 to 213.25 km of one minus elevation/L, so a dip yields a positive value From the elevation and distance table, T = 4.85 km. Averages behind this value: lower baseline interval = 32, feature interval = 20.5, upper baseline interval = 29.9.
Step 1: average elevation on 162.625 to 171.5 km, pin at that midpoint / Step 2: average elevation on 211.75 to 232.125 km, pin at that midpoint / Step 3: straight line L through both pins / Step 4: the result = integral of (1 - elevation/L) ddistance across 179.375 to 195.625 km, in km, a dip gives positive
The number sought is 1.0 km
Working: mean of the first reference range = 32.4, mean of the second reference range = 28.5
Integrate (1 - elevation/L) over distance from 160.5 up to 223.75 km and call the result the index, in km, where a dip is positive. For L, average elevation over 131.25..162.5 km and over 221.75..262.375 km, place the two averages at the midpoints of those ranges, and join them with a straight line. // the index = 6.4 km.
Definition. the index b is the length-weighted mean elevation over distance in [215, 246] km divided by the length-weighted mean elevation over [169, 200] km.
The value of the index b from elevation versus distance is 1.09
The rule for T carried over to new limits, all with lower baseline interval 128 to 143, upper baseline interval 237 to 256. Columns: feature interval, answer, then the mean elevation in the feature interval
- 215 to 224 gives 1.2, 27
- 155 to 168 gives -1.4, 31.1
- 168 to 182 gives -1.7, 32.2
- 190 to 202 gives 2.6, 23.3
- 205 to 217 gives 3.8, 21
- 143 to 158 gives -0.7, 28.8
